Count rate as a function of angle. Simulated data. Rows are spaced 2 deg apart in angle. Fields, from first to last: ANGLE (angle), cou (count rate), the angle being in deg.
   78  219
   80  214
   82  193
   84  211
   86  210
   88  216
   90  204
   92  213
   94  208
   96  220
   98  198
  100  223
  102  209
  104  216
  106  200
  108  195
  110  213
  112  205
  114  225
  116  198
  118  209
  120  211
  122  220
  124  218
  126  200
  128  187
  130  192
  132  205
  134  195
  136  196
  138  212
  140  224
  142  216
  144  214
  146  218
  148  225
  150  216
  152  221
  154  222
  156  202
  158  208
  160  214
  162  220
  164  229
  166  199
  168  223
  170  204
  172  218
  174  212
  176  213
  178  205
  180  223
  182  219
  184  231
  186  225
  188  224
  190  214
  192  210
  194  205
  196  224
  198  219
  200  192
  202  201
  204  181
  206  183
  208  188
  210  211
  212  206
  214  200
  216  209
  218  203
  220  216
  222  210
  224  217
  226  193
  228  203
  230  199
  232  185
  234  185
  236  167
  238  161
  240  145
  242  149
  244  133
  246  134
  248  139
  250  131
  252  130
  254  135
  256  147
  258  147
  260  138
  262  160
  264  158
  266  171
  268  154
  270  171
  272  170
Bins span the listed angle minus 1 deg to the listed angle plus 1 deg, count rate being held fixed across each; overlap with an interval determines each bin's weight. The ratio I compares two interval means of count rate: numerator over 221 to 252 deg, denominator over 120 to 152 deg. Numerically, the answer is 0.81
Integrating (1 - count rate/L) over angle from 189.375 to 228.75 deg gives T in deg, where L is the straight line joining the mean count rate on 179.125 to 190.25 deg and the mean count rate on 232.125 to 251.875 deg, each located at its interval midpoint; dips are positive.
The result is -2.7 deg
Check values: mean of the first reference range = 223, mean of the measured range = 204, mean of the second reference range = 150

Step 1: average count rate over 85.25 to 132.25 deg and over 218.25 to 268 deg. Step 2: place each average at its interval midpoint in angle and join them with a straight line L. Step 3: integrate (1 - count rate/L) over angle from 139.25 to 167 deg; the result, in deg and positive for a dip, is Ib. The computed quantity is -3.2 deg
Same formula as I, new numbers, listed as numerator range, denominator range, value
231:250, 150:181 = 0.72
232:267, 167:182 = 0.70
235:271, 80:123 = 0.71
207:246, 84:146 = 0.90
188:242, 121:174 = 0.93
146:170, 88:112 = 1.03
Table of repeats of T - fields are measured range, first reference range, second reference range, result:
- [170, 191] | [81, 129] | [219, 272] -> -3.7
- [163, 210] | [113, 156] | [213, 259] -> -5.0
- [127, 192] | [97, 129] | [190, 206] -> -2.4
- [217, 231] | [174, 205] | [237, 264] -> -2.7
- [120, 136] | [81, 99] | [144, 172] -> 0.7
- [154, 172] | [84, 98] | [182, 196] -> 0.3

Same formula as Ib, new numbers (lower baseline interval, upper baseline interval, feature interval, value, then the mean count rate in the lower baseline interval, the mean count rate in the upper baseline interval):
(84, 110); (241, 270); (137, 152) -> -2.18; 210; 146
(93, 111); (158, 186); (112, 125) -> -0.13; 209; 216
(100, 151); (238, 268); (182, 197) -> -3.57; 209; 145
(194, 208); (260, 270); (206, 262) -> 2.04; 200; 160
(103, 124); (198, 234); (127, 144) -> 0.29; 210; 200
